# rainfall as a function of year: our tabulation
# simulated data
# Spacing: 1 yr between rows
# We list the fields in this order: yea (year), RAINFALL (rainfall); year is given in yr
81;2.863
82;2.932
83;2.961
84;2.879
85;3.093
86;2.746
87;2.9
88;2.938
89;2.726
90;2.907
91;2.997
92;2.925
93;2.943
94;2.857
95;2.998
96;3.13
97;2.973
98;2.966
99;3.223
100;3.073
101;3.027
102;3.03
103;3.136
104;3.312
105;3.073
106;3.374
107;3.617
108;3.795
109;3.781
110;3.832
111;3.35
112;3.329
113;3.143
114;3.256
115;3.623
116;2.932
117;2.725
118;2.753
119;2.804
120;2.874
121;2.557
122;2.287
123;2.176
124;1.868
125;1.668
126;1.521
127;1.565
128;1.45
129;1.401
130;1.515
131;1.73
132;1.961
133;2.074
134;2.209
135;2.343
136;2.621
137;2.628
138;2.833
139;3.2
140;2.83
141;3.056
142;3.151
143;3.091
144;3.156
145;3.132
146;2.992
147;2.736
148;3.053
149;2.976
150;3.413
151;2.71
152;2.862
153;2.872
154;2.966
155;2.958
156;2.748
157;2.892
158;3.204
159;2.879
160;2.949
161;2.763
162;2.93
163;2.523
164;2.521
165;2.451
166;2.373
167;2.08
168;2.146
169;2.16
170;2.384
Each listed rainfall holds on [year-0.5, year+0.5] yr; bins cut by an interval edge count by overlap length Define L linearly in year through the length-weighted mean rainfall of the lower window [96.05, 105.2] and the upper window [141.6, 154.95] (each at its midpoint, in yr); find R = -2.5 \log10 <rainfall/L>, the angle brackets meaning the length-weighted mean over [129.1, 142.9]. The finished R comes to 0.23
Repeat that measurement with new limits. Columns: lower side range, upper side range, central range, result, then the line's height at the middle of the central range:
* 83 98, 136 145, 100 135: 0.110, 2.96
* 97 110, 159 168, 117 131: 0.435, 3.04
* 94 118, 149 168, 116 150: 0.203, 2.99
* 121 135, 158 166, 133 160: -0.240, 2.33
